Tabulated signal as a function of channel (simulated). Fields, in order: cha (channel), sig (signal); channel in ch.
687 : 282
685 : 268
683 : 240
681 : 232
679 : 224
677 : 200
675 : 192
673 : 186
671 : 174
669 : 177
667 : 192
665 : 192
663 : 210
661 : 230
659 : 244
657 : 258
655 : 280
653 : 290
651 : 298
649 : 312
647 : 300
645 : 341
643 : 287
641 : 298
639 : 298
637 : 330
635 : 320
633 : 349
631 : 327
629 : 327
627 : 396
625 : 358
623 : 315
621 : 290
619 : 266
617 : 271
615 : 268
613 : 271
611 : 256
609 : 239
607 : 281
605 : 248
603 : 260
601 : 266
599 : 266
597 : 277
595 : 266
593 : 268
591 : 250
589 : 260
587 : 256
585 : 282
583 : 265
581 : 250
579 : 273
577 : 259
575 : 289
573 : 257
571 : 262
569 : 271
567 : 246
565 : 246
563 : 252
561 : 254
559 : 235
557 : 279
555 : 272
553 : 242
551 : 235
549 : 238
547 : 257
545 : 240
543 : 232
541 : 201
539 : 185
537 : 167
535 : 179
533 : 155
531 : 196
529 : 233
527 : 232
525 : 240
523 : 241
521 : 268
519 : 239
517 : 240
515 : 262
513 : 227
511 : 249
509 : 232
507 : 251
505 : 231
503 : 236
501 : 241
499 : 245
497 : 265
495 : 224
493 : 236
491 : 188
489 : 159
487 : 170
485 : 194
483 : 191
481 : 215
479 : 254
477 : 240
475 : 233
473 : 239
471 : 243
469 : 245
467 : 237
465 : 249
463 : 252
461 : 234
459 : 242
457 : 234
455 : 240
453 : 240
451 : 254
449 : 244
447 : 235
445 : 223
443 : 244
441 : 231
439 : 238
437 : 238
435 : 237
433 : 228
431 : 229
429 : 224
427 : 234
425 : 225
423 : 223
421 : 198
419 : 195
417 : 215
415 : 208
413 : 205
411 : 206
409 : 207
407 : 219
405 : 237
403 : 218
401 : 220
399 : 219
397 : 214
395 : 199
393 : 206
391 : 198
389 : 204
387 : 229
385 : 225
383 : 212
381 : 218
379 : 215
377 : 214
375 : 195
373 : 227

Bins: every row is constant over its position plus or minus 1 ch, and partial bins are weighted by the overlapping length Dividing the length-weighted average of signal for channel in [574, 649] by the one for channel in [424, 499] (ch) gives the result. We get 1.25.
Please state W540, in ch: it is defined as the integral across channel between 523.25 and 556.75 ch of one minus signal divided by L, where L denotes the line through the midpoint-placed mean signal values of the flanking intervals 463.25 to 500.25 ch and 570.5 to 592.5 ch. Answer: 3.6 ch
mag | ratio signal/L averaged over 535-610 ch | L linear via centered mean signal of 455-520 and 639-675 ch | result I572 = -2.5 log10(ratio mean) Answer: -0.04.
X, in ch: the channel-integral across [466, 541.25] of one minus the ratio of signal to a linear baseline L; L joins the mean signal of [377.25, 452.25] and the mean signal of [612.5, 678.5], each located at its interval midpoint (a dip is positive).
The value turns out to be 5.5 ch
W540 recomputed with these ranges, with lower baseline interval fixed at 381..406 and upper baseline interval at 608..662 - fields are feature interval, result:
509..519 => 0.52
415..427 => 0.63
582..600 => 1.06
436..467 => -0.65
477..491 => 2.63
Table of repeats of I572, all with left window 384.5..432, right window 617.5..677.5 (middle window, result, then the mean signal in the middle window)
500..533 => 0.027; 236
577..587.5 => -0.026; 265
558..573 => 0.008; 253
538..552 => 0.103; 227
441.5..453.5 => -0.070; 240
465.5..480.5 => -0.045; 241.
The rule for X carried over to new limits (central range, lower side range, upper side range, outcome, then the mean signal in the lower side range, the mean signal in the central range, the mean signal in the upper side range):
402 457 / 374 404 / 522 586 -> -1.7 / 212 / 226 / 240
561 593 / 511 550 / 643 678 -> -4.4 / 223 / 261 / 241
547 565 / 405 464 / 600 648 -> 1.5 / 228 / 251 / 298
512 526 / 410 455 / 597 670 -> 0.3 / 226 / 245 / 281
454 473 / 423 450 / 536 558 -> -0.8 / 233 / 242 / 232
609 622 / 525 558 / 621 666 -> 0.4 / 222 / 268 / 298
